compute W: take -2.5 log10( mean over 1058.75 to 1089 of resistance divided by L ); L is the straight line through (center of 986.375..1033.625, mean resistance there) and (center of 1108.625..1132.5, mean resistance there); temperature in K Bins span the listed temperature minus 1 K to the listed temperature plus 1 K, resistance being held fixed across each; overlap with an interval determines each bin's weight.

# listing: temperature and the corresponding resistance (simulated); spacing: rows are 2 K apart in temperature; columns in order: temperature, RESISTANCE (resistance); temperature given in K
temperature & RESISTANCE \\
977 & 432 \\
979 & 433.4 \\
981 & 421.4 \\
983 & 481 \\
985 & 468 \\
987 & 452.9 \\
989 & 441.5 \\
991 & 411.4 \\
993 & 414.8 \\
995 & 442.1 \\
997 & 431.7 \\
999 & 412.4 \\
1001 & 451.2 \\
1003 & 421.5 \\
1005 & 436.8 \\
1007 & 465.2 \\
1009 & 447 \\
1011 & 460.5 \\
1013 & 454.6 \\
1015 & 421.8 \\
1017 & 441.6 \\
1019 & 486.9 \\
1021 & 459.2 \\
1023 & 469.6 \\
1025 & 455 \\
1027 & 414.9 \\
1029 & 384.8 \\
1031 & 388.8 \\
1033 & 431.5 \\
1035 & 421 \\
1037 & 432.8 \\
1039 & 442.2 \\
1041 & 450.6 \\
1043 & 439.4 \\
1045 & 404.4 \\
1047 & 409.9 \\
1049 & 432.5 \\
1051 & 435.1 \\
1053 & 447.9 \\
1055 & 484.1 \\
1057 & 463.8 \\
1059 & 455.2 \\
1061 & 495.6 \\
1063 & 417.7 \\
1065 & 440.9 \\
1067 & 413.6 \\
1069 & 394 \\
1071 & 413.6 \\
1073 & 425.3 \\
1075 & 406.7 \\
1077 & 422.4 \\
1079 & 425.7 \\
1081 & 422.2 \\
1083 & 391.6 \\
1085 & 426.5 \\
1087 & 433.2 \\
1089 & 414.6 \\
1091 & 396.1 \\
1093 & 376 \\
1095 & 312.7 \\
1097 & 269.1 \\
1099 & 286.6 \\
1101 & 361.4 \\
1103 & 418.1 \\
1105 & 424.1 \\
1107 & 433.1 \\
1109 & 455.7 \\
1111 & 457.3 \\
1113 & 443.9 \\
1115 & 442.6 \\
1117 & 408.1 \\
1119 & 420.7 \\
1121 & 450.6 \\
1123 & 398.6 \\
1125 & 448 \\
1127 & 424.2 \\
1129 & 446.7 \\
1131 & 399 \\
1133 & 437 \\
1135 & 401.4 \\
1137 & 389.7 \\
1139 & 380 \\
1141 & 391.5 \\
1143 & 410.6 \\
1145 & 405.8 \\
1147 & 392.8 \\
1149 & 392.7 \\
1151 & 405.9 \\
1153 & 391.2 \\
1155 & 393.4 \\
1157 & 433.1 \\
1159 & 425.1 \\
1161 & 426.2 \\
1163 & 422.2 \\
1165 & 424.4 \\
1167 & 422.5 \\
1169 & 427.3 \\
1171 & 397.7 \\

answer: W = 0.03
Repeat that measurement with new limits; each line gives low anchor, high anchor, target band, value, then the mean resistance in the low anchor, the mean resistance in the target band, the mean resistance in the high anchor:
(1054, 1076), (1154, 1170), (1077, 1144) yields 0.062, 437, 406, 422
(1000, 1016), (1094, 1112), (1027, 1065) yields -0.042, 445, 435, 380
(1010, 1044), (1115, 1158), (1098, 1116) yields 0.013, 439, 414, 411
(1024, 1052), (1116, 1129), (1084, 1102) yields 0.170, 424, 364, 427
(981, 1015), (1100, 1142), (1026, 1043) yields 0.035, 442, 422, 421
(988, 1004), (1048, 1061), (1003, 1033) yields -0.005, 428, 441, 456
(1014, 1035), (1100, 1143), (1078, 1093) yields 0.033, 435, 413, 420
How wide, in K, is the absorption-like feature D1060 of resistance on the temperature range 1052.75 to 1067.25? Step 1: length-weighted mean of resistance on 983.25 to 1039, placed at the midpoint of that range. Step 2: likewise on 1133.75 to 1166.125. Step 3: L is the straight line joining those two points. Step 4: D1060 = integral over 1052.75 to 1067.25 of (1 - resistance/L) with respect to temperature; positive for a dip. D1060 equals -0.9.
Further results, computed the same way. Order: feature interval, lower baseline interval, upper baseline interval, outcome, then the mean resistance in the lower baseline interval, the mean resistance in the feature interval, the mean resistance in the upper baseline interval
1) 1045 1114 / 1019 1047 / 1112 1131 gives 2.6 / 432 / 415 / 430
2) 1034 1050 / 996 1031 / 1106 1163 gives 0.2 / 441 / 429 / 418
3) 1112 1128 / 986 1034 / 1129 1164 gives -0.6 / 437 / 430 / 407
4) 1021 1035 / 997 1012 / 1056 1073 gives 0.4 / 441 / 426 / 436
